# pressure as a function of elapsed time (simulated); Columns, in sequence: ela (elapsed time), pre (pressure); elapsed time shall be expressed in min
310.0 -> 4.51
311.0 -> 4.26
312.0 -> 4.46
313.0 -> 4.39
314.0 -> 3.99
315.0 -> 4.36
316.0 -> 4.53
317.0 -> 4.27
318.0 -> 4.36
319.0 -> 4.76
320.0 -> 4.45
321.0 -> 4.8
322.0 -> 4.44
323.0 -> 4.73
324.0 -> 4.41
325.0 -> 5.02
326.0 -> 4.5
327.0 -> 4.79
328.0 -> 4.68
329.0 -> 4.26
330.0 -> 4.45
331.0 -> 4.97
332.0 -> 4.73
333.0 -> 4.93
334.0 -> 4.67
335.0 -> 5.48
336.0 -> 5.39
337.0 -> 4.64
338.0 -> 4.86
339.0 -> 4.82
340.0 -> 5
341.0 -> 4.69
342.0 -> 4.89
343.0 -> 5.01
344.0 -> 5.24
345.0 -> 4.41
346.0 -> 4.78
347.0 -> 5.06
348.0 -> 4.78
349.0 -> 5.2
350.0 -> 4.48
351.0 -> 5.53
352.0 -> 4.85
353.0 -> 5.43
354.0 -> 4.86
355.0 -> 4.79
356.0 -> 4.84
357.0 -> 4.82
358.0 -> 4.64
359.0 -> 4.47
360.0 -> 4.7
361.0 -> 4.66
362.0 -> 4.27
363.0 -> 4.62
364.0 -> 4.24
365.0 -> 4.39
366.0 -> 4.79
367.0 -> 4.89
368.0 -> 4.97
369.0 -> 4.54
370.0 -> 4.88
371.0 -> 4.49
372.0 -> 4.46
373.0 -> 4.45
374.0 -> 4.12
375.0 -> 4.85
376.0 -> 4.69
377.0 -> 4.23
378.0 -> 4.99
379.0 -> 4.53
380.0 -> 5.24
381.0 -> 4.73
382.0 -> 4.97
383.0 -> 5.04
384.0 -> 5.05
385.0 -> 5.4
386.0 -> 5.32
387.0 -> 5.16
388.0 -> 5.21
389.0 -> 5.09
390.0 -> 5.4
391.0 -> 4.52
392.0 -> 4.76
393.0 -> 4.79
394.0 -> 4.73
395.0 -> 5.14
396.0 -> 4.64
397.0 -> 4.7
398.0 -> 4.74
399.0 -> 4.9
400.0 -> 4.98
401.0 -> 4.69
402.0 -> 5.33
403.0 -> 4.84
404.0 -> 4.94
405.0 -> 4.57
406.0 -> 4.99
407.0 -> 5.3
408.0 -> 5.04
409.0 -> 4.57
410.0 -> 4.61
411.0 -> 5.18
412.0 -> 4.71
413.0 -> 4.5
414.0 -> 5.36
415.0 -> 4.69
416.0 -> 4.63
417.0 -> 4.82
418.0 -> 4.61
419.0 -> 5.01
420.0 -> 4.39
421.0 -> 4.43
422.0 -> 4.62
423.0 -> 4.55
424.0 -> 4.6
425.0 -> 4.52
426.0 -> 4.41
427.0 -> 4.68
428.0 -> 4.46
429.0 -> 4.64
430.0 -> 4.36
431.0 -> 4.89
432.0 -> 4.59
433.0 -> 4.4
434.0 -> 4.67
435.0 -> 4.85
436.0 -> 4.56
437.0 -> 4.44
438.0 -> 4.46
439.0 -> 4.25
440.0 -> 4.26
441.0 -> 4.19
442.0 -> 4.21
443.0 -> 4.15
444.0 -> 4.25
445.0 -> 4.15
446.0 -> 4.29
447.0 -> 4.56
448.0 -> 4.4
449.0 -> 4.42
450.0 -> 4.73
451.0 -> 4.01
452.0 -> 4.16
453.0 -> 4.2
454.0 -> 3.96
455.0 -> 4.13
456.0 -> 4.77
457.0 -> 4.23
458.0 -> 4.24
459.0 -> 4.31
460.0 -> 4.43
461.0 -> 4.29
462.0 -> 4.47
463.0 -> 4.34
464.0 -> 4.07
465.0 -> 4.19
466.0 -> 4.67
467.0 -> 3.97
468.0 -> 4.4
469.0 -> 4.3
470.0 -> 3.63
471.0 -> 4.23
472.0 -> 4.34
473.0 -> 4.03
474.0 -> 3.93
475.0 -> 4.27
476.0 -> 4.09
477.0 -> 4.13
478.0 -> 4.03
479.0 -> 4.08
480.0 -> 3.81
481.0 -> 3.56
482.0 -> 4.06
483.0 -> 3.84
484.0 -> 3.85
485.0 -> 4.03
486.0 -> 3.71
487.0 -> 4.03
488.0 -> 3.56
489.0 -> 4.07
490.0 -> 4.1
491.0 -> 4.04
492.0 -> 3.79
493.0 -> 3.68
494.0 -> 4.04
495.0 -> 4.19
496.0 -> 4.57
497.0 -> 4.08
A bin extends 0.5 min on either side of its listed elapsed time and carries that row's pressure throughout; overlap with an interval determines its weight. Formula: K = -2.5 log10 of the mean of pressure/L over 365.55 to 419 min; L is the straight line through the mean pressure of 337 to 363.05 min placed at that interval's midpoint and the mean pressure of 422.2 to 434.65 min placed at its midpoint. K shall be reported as -0.04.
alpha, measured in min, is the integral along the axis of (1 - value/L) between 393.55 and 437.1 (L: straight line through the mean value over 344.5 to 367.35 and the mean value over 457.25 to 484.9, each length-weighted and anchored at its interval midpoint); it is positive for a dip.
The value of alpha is -2.9 min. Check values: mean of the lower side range 4.76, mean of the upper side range 4.13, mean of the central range 4.74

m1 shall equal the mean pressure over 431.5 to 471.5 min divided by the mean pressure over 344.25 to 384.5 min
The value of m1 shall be 0.91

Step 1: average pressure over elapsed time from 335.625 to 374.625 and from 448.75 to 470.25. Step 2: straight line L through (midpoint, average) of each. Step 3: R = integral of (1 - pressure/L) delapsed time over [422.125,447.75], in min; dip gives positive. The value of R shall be -0.4 min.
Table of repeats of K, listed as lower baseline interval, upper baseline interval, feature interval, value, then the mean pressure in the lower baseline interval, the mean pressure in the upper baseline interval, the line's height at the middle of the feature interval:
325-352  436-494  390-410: -0.079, 4.86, 4.16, 4.52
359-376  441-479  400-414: -0.105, 4.58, 4.24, 4.44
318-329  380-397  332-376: 0.002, 4.63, 5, 4.8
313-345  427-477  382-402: -0.106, 4.7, 4.32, 4.51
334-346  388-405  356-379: 0.070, 4.93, 4.89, 4.91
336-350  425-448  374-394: -0.053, 4.88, 4.44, 4.69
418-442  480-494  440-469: -0.012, 4.53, 3.87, 4.25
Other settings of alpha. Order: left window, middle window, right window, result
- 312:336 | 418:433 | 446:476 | -0.8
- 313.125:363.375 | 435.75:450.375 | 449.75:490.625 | -0.3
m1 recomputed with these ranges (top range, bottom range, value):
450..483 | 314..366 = 0.88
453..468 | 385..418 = 0.87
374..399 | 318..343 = 1.03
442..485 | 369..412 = 0.86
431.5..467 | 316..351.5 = 0.91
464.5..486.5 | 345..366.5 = 0.85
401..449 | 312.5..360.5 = 0.97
